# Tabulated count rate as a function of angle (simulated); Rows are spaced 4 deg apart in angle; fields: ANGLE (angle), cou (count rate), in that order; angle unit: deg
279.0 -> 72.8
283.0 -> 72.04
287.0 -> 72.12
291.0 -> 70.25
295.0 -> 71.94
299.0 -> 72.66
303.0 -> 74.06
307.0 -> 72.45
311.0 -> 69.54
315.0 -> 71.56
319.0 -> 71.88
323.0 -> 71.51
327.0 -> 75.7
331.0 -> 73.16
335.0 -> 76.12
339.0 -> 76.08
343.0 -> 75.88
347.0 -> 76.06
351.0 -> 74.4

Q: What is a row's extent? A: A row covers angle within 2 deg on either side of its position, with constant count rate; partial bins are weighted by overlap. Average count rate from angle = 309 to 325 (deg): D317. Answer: 71.1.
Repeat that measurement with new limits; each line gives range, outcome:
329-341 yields 75.1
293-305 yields 72.9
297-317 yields 72.1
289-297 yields 71.1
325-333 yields 74.4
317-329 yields 73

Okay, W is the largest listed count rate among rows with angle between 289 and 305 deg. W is 74.06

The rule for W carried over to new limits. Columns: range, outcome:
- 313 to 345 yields 76.12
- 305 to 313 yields 72.45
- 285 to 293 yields 72.12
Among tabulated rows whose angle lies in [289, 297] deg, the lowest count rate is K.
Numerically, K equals 70.25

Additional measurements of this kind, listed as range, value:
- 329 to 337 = 73.16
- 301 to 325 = 69.54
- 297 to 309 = 72.45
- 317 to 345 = 71.51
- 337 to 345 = 75.88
